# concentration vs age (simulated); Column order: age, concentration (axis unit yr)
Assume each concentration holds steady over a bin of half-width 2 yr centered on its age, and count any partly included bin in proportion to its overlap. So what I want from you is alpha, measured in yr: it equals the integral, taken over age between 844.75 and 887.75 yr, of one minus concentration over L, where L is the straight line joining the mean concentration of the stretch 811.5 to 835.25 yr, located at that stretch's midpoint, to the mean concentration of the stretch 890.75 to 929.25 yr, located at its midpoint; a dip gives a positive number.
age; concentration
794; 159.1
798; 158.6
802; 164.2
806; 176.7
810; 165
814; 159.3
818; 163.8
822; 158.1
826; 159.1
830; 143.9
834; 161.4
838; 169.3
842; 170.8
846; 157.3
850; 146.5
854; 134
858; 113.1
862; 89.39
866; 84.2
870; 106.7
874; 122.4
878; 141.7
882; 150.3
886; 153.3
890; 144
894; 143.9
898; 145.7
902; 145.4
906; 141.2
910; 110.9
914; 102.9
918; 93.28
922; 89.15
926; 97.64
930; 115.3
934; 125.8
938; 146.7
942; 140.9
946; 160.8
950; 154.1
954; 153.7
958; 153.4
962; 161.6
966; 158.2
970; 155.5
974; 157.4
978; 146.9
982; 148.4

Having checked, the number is 3.7 yr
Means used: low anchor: 158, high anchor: 120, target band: 126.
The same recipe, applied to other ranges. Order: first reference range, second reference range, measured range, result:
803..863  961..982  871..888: 1.5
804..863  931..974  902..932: 8.2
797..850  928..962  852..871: 6.2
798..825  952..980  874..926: 10.0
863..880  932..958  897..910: -1.2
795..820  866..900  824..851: -1.1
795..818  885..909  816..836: 0.3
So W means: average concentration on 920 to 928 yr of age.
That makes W 93.4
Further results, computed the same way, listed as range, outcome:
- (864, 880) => 114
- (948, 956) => 154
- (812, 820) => 162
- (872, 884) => 138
